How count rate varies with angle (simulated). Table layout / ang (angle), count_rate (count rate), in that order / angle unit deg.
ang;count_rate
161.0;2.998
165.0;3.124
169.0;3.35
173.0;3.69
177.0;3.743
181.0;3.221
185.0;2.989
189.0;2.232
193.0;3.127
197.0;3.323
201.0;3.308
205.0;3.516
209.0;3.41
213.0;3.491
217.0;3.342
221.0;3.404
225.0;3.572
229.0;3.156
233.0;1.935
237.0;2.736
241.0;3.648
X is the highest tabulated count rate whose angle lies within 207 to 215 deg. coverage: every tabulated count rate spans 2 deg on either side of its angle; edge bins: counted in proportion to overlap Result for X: 3.491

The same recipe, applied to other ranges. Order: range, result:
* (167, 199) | 3.743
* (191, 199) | 3.323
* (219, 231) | 3.572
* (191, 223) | 3.516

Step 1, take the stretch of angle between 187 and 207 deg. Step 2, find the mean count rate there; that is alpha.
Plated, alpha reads 3.1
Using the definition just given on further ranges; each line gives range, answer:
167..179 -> 3.59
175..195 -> 3.06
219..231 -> 3.38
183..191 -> 2.61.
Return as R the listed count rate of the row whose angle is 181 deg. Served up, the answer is 3.221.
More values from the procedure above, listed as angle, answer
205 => 3.516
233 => 1.935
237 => 2.736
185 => 2.989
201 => 3.308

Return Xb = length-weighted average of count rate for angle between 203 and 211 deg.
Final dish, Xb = 3.46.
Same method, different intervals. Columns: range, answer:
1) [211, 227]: 3.45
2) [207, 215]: 3.45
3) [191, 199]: 3.22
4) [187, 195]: 2.68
